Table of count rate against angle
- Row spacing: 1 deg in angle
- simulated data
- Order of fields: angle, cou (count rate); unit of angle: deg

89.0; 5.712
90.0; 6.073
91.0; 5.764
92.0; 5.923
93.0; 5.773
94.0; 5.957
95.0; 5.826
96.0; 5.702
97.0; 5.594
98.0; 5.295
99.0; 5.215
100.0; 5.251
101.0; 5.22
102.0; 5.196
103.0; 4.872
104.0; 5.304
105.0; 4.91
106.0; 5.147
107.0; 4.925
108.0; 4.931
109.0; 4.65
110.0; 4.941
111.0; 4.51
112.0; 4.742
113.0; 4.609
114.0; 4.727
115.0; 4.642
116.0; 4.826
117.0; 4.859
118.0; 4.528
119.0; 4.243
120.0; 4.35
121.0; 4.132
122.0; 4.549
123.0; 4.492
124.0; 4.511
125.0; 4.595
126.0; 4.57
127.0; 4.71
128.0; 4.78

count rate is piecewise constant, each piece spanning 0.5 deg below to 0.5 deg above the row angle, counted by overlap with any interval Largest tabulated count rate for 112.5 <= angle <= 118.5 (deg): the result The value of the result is 4.859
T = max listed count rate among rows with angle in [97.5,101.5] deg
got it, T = 5.295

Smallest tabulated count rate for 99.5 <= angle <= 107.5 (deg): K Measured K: 4.872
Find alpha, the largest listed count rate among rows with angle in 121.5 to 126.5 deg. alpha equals 4.595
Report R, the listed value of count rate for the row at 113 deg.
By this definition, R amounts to 4.609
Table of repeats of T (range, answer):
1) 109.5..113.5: 4.941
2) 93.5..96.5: 5.957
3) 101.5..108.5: 5.304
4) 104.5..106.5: 5.147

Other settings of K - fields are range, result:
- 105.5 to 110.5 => 4.65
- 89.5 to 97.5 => 5.594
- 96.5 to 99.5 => 5.215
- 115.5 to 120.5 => 4.243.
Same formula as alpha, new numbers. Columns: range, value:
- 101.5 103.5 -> 5.196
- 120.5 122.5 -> 4.549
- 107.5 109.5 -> 4.931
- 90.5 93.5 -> 5.923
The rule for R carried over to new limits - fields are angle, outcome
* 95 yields 5.826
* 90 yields 6.073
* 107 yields 4.925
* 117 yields 4.859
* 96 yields 5.702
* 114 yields 4.727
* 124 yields 4.511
